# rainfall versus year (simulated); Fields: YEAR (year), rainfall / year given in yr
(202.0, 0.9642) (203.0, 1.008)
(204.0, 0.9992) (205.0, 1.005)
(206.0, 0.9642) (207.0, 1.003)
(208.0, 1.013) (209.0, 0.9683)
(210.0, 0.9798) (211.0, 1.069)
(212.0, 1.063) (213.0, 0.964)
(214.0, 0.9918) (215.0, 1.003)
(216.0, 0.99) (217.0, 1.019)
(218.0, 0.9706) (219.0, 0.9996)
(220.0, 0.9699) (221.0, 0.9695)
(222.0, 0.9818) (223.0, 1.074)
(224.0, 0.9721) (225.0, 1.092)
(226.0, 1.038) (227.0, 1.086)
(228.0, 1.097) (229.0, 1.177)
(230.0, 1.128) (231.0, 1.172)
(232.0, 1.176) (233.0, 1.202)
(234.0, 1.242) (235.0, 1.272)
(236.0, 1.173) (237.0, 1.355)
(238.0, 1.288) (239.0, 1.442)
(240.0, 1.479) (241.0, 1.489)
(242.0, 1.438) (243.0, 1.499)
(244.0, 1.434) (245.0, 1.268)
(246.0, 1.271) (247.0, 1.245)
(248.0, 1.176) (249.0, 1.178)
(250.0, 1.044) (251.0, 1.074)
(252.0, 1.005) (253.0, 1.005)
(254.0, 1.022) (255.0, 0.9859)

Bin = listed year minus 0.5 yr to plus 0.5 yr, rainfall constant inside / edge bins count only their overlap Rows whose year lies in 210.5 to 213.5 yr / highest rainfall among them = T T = 1.069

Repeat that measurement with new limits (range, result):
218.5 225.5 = 1.092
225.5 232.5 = 1.177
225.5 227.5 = 1.086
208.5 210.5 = 0.9798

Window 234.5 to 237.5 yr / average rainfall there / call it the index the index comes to 1.27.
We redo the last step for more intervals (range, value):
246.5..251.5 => 1.14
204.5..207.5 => 0.991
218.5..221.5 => 0.98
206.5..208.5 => 1.01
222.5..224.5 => 1.02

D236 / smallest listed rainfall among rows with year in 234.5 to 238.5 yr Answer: 1.173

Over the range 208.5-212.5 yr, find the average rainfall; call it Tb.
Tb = 1.02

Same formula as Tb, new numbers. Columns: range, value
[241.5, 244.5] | 1.46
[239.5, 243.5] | 1.48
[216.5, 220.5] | 0.99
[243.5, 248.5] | 1.28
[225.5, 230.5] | 1.11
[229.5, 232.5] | 1.16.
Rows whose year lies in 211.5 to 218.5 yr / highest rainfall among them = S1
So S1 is 1.063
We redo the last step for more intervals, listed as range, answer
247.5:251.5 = 1.178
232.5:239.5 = 1.442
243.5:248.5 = 1.434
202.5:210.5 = 1.013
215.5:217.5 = 1.019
